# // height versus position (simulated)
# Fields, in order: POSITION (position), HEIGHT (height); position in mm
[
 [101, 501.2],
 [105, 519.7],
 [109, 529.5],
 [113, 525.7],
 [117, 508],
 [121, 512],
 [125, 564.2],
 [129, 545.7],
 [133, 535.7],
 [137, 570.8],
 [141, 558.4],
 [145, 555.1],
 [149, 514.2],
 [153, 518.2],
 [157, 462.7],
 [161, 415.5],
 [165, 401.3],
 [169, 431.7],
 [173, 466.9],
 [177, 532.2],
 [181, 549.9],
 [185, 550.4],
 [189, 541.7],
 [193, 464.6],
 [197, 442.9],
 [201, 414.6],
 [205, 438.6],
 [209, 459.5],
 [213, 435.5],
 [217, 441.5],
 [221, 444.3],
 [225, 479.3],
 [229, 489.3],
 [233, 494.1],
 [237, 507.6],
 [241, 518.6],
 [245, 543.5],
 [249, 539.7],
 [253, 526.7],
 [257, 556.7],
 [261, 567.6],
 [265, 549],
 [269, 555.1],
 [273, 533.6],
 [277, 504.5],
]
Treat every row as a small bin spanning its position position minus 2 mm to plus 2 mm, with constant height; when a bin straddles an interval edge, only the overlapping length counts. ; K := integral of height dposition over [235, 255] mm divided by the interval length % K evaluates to 527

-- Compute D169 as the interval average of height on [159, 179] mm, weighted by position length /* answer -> 450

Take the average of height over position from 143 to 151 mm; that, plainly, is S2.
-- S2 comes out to 535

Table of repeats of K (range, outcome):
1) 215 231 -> 464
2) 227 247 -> 511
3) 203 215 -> 445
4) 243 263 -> 547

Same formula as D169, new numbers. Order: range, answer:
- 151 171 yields 446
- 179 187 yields 550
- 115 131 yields 532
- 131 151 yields 547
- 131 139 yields 553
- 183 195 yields 519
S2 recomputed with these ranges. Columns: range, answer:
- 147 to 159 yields 498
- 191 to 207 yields 440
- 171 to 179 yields 500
